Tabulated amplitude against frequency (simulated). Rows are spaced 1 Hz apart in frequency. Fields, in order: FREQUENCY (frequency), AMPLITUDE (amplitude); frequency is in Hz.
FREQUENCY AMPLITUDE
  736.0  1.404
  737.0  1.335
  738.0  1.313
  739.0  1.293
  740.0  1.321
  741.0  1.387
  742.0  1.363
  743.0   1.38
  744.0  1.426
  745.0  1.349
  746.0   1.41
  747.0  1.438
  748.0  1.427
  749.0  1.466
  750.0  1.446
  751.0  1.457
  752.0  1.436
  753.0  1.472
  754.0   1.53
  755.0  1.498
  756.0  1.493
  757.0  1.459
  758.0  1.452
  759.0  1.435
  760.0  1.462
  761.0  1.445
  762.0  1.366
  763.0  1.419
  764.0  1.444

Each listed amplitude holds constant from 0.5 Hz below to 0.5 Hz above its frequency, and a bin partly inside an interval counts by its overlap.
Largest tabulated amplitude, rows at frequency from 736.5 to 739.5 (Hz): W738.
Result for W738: 1.335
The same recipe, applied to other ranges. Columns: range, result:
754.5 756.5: 1.498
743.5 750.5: 1.466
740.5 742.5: 1.387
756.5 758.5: 1.459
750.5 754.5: 1.53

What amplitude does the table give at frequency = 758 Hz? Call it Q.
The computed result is 1.452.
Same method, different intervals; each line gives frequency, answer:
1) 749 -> 1.466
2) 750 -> 1.446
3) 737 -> 1.335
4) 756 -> 1.493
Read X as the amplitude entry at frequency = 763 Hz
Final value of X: 1.419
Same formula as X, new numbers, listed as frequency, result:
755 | 1.498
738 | 1.313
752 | 1.436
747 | 1.438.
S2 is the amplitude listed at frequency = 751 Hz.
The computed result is 1.457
